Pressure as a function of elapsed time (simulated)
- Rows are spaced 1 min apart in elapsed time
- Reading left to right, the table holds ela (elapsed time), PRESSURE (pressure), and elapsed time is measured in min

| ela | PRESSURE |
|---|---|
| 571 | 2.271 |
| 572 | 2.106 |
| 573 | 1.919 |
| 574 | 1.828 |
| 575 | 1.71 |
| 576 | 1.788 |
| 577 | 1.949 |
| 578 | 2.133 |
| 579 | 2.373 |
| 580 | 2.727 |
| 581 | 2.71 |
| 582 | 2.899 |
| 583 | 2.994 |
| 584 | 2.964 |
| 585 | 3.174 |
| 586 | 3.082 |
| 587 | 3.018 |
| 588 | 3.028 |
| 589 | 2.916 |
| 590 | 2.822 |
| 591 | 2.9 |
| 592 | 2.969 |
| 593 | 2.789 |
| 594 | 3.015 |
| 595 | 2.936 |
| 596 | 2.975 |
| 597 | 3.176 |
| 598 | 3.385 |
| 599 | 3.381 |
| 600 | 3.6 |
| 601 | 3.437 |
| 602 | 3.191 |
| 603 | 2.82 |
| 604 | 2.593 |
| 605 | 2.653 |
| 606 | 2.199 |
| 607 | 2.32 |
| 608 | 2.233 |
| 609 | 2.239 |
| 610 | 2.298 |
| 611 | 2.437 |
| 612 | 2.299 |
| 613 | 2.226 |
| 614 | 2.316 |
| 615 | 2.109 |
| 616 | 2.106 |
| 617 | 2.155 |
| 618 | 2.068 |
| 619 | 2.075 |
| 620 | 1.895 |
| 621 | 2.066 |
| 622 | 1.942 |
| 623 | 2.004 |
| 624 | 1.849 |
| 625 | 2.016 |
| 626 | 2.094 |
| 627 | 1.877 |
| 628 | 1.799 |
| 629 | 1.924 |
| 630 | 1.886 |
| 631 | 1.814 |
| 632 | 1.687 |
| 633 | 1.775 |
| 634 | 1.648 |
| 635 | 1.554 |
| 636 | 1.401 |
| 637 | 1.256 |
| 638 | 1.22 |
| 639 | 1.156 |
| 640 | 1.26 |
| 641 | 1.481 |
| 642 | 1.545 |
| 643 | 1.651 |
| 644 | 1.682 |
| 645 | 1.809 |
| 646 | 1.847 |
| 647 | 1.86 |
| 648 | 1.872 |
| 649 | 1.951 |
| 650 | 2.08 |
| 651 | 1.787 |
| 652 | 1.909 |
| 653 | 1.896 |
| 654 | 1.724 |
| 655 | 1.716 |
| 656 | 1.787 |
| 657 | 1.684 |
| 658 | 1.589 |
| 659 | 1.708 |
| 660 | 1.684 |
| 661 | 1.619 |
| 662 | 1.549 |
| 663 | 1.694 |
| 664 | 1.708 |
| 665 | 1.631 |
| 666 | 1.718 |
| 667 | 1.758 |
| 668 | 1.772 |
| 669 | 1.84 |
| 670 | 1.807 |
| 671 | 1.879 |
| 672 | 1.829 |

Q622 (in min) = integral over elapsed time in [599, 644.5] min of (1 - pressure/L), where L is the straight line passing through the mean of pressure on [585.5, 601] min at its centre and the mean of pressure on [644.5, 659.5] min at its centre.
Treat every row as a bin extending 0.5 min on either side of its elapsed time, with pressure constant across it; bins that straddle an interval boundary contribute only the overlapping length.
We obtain 8.1 min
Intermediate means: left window 3.08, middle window 2.06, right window 1.81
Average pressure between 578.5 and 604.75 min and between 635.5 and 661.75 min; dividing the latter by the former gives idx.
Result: 0.6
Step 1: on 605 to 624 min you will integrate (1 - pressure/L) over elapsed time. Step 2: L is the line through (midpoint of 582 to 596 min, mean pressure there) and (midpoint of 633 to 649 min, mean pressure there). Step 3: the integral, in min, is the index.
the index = 0.92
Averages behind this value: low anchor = 2.97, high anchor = 1.57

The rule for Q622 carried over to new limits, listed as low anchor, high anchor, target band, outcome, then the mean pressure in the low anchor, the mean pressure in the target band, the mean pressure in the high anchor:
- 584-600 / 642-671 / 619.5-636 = 3.45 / 3.05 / 1.85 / 1.76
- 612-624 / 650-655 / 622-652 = 3.50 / 2.09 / 1.72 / 1.84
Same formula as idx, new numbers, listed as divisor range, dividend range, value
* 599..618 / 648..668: 0.69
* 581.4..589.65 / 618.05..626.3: 0.66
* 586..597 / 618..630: 0.66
